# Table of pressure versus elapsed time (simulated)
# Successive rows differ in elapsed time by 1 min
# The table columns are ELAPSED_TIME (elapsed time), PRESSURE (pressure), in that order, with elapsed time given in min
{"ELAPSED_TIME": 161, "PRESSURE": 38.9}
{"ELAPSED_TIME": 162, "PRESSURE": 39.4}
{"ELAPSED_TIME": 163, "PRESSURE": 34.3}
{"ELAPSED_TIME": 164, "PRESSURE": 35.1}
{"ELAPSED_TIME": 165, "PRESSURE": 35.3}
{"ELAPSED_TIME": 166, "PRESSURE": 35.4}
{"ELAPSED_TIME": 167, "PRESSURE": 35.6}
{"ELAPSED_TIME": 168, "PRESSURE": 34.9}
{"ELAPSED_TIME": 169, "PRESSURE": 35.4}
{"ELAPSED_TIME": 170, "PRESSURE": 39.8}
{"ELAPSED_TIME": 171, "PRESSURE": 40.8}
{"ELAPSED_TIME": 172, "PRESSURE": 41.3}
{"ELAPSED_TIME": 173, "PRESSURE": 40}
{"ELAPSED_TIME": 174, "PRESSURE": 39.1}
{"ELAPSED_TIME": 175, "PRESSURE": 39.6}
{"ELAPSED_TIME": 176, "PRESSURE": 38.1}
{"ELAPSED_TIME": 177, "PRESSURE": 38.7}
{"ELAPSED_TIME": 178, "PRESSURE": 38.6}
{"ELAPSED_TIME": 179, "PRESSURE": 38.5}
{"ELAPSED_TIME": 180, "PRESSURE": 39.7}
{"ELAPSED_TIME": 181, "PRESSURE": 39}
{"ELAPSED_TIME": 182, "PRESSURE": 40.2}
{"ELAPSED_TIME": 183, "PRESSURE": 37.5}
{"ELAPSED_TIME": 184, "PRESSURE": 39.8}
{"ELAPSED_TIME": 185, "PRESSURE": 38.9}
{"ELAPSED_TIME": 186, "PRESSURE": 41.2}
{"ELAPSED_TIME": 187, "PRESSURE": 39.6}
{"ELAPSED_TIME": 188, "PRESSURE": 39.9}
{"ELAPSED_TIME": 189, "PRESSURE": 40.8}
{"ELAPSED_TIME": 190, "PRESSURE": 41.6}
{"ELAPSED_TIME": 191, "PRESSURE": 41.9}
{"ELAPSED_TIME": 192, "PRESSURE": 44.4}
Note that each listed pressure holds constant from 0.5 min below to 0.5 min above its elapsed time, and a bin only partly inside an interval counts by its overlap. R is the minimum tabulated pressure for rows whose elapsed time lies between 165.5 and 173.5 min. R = 34.9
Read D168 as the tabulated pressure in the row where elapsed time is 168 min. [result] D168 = 34.9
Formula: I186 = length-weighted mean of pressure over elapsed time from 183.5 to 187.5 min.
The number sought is 39.9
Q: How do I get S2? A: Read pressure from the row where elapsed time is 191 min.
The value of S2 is 41.9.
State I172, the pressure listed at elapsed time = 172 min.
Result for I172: 41.3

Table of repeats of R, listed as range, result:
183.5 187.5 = 38.9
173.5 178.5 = 38.1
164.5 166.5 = 35.3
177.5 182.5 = 38.5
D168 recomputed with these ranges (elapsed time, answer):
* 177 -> 38.7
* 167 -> 35.6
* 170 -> 39.8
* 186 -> 41.2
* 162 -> 39.4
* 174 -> 39.1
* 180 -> 39.7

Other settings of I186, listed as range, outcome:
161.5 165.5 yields 36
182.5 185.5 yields 38.7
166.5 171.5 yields 37.3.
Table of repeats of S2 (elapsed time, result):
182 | 40.2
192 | 44.4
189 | 40.8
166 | 35.4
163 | 34.3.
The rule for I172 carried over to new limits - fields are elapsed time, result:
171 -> 40.8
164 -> 35.1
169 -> 35.4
